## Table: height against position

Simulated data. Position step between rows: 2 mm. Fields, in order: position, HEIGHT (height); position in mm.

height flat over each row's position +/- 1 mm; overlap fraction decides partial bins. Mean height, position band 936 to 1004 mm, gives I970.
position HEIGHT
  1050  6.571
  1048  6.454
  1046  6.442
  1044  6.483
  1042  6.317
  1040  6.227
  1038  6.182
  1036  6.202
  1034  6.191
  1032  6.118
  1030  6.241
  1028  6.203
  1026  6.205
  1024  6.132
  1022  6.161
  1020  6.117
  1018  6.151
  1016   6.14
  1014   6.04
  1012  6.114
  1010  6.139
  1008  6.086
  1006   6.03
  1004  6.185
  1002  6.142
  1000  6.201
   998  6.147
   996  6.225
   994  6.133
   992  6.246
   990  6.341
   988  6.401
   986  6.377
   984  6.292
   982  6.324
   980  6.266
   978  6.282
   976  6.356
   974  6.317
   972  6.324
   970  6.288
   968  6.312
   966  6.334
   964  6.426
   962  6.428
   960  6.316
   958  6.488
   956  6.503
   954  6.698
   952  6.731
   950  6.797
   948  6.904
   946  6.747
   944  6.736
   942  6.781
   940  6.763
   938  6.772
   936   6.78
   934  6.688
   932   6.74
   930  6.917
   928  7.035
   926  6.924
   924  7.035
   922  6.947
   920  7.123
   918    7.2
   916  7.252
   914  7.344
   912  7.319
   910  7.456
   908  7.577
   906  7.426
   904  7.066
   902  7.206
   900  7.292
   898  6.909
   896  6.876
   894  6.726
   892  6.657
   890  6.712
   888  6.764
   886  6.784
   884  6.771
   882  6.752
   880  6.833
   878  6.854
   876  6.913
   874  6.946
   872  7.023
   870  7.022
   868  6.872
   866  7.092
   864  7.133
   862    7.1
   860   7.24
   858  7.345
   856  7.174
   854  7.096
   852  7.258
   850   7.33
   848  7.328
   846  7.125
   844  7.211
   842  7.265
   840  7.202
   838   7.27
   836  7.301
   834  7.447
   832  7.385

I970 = 6.44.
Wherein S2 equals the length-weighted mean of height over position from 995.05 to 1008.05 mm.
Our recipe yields 6.15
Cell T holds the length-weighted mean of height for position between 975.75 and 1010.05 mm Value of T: 6.23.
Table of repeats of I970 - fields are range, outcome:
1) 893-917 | 7.2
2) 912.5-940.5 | 6.98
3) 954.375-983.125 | 6.36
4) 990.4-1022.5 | 6.14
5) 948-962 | 6.6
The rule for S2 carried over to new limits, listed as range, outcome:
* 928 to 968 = 6.66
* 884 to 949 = 6.98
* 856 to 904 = 6.96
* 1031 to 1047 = 6.27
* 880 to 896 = 6.75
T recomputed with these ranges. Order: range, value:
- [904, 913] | 7.4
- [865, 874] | 7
